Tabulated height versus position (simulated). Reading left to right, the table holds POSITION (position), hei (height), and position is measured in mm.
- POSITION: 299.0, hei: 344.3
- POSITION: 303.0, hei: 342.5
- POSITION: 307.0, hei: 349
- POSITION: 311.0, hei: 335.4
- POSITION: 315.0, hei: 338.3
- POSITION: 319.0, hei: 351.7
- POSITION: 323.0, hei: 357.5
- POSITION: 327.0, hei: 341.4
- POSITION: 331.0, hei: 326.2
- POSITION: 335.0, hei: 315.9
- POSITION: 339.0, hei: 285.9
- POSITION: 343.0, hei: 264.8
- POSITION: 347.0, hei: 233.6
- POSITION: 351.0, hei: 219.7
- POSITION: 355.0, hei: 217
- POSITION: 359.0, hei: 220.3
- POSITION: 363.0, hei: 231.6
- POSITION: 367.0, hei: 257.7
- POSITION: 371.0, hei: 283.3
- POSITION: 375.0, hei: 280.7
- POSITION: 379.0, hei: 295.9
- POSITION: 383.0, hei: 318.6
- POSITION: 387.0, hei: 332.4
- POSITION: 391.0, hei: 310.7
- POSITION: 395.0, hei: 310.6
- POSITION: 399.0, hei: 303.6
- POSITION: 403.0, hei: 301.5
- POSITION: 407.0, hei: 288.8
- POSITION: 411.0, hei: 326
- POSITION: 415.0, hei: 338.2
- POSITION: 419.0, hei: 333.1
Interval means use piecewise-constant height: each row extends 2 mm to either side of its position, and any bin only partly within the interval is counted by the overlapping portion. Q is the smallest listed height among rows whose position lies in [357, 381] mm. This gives 220.3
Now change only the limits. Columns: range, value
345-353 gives 219.7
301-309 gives 342.5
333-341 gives 285.9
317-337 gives 315.9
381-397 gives 310.6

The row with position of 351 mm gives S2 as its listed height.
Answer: 219.7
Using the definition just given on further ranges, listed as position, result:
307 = 349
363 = 231.6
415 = 338.2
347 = 233.6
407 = 288.8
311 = 335.4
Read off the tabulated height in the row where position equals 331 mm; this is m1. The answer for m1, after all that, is 326.2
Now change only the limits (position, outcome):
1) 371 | 283.3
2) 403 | 301.5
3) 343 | 264.8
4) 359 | 220.3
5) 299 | 344.3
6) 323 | 357.5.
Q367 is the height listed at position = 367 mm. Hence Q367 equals 257.7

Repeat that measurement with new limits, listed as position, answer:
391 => 310.7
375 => 280.7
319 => 351.7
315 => 338.3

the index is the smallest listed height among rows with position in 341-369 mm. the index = 217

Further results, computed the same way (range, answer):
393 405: 301.5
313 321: 338.3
